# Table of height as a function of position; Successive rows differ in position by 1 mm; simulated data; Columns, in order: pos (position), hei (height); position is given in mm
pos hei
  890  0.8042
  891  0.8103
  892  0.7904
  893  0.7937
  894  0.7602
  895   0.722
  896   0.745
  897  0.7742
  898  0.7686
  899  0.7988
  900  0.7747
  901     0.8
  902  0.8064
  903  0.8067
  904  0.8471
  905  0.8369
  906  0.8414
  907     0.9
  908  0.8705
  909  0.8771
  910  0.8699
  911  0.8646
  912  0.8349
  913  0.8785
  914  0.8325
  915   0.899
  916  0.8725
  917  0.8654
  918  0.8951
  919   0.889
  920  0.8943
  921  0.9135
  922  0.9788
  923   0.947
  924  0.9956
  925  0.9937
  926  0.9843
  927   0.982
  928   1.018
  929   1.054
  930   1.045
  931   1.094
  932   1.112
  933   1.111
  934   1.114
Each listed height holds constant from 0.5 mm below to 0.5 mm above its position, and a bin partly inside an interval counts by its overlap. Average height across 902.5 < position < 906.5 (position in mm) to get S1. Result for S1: 0.833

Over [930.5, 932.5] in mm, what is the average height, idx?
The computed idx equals 1.1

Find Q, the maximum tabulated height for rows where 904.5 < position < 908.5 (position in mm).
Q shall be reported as 0.9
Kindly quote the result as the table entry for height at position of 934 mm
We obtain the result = 1.114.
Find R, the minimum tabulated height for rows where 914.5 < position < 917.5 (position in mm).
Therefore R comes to 0.8654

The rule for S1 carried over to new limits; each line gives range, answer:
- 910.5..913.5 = 0.859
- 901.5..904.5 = 0.82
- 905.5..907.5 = 0.871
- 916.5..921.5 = 0.891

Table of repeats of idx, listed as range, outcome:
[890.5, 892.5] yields 0.8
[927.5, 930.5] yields 1.04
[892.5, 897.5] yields 0.759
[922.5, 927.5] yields 0.981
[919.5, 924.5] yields 0.946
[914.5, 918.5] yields 0.883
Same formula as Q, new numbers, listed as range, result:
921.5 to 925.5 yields 0.9956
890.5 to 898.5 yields 0.8103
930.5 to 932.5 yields 1.112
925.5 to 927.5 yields 0.9843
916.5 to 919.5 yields 0.8951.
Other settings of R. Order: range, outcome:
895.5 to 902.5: 0.745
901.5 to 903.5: 0.8064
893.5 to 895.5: 0.722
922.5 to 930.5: 0.947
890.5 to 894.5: 0.7602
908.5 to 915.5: 0.8325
